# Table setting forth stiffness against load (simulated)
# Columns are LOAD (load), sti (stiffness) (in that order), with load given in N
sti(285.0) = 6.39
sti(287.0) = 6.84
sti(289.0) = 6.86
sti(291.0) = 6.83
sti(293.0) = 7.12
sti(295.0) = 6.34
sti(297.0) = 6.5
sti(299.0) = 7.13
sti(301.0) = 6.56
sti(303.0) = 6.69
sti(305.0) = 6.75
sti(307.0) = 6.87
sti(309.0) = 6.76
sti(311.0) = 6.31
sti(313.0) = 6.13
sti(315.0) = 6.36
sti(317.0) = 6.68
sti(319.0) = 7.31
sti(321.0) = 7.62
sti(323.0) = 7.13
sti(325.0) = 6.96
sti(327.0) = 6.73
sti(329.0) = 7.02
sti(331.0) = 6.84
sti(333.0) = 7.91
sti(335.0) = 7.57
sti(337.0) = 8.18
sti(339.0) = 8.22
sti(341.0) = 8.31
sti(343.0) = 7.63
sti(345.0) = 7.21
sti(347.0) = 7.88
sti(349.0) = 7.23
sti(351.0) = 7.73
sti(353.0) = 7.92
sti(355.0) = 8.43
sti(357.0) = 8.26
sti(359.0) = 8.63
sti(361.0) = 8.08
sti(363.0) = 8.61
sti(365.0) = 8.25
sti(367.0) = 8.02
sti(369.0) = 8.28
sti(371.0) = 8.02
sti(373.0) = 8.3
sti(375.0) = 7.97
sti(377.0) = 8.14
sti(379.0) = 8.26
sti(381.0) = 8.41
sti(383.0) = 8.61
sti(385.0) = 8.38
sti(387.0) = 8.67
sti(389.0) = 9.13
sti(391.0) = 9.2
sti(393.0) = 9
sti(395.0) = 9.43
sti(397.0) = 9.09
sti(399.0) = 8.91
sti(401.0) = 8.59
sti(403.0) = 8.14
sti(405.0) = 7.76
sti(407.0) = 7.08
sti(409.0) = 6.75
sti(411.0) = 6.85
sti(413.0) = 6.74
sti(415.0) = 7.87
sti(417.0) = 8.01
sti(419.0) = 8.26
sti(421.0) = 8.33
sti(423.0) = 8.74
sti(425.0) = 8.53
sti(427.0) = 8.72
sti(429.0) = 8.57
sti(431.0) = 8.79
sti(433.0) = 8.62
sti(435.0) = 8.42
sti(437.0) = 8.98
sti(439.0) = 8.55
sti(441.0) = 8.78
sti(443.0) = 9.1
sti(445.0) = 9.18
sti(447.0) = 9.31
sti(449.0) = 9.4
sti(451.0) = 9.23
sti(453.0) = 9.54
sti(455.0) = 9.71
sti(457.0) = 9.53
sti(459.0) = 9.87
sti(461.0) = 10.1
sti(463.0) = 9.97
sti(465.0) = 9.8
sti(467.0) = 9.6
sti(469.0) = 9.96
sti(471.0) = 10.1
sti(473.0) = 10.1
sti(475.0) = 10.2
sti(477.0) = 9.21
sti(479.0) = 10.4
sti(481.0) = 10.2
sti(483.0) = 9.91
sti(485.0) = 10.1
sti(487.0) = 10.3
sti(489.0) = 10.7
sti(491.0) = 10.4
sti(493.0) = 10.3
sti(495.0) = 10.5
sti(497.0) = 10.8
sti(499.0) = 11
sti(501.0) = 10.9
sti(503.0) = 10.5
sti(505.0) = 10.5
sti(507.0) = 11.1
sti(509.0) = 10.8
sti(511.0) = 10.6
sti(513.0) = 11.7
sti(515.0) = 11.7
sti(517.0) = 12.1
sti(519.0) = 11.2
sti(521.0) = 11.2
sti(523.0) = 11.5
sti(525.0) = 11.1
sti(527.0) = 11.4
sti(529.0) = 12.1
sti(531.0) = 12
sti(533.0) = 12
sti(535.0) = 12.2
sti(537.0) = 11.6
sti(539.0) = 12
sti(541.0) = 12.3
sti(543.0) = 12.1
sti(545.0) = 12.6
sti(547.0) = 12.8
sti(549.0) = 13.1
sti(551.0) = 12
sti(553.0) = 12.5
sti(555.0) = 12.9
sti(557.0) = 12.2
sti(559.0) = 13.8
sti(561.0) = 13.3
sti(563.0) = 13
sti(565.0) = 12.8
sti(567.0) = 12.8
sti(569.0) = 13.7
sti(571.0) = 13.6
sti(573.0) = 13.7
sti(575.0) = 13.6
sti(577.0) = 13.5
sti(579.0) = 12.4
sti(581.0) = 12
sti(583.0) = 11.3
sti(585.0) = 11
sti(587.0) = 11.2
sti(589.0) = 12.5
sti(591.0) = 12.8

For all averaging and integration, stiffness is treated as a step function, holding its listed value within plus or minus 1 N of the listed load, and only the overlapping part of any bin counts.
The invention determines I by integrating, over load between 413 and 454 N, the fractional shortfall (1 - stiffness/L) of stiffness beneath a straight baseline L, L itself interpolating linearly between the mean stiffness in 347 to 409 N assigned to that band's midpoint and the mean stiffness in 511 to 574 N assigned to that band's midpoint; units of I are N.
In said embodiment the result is 4.1 N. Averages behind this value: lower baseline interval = 8.32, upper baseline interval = 12.3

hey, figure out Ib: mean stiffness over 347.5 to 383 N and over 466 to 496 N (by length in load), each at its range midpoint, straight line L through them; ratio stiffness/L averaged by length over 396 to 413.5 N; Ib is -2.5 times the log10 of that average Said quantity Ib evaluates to 0.13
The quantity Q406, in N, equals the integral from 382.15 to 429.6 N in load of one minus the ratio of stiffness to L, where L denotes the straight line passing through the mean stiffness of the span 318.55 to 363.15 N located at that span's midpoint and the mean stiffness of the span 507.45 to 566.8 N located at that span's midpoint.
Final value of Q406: 4.3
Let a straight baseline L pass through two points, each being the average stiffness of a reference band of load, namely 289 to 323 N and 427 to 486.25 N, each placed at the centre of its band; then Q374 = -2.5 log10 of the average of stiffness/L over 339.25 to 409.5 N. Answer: -0.03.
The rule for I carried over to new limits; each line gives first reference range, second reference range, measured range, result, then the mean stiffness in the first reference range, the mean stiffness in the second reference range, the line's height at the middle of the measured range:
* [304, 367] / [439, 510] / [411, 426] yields 1.7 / 7.48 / 10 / 8.99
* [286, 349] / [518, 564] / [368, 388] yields 0.4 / 7.08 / 12.2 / 8.47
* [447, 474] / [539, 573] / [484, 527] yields 1.1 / 9.75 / 12.8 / 11.2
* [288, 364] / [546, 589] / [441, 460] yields 1.3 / 7.3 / 12.7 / 10.1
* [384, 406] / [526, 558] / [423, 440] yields 1.7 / 8.75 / 12.2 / 9.62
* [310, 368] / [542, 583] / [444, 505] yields 4.2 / 7.56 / 12.9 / 10.8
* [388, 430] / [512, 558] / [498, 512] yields 0.4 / 8.27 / 12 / 11.1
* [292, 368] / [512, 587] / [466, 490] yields 1.5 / 7.37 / 12.3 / 10.7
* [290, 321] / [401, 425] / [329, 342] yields -1.4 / 6.72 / 7.76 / 7.01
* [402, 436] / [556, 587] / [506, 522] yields -0.5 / 8.01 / 12.8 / 11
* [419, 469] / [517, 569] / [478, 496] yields 0.3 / 9.14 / 12.3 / 10.5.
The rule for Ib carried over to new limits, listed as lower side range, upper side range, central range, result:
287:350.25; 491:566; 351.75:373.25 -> -0.02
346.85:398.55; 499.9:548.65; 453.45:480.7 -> 0.05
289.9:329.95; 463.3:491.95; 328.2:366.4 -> -0.05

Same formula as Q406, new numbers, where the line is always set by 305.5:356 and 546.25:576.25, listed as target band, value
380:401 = -0.2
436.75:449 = 1.3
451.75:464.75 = 0.9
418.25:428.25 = 1.1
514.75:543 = 1.1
